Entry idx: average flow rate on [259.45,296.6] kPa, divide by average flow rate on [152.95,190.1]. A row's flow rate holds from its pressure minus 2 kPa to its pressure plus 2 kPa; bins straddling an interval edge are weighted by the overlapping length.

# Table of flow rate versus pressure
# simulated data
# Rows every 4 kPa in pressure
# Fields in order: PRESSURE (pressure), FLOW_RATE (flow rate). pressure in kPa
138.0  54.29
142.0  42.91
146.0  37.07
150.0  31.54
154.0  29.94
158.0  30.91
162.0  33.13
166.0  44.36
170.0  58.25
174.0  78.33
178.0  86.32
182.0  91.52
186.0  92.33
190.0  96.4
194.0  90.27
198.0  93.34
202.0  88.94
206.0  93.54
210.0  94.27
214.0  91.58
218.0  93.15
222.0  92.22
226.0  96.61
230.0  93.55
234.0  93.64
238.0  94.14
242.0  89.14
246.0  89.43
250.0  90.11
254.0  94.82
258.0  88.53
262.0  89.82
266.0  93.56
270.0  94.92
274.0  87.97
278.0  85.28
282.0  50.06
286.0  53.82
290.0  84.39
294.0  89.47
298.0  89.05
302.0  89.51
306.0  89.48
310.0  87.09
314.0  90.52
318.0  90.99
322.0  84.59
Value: 1.28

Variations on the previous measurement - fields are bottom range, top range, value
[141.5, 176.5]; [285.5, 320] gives 1.98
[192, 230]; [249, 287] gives 0.90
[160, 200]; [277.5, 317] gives 1.06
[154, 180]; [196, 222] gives 1.74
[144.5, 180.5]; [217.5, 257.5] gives 1.91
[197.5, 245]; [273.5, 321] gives 0.89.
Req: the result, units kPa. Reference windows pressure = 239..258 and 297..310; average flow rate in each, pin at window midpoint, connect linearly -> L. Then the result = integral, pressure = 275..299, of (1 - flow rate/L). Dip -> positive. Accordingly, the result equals 3.8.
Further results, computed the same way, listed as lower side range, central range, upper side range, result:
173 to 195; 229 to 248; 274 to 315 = -1.45 kPa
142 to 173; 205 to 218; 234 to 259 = -4.07 kPa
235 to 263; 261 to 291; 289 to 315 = 3.45 kPa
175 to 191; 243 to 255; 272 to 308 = -1.00 kPa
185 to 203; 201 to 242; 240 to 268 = -0.63 kPa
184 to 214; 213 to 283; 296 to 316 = 0.90 kPa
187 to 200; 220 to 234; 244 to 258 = -0.32 kPa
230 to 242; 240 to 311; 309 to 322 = 4.44 kPa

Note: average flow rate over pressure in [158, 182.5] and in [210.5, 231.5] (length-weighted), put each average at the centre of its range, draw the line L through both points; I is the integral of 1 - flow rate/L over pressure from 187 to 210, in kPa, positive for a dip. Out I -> -4.0 kPa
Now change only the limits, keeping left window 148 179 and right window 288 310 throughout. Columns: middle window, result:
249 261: -2.6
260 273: -2.3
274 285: 1.6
